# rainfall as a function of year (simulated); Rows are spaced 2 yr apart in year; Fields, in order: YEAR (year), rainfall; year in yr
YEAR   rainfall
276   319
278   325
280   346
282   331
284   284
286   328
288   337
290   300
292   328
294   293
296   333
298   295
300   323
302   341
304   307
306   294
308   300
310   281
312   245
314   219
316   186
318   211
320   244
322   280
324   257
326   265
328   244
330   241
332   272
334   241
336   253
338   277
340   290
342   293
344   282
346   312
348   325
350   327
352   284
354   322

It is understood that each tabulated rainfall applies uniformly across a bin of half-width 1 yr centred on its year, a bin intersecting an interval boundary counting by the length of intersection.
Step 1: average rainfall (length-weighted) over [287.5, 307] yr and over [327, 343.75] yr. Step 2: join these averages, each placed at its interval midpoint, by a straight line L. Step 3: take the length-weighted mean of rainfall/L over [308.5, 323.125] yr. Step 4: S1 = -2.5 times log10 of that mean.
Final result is 0.21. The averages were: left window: 315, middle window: 240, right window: 265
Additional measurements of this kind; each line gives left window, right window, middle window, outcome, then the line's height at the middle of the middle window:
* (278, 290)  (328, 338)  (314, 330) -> 0.12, 269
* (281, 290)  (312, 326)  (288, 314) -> -0.08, 280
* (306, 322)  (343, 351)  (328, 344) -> 0.09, 290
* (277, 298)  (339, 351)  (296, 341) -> 0.16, 311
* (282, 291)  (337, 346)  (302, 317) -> 0.14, 304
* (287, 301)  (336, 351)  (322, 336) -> 0.19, 303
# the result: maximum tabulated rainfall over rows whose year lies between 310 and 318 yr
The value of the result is 281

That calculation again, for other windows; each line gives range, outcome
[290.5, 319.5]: 341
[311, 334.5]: 280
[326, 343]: 293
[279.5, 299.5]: 346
